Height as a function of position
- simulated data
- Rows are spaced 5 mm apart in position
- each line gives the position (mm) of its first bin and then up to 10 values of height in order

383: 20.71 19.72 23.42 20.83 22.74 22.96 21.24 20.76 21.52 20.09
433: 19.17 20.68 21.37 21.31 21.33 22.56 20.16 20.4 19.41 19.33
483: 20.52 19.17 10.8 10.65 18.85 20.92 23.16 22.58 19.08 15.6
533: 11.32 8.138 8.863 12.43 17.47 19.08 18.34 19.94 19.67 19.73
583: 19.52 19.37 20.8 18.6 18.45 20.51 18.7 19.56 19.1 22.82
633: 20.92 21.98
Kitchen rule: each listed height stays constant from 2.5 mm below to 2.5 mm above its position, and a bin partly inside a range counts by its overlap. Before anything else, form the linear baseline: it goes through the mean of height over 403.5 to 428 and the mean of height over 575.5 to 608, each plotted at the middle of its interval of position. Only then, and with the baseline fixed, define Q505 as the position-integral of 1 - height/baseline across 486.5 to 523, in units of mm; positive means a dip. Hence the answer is 4.3 mm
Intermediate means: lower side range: 21.6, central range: 18.1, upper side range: 19.5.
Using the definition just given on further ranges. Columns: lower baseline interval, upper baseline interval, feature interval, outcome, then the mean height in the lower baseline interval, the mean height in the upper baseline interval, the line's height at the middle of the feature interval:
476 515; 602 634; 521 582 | 9.75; 17.8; 20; 18.8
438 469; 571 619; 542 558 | 4.60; 21.2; 19.5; 20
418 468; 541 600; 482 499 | 3.92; 20.9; 17.9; 19.8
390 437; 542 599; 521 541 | 5.96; 21.4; 18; 18.9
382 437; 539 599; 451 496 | 1.34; 21.2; 17.6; 19.7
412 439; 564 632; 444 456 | -0.56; 20.5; 19.7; 20.4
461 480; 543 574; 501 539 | 1.05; 19.8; 17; 18.2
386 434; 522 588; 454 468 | -1.20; 21.3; 16.1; 19.5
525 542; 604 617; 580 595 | -2.39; 11.7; 19.5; 17.1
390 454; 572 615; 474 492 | 1.54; 21.3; 19.5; 20.7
